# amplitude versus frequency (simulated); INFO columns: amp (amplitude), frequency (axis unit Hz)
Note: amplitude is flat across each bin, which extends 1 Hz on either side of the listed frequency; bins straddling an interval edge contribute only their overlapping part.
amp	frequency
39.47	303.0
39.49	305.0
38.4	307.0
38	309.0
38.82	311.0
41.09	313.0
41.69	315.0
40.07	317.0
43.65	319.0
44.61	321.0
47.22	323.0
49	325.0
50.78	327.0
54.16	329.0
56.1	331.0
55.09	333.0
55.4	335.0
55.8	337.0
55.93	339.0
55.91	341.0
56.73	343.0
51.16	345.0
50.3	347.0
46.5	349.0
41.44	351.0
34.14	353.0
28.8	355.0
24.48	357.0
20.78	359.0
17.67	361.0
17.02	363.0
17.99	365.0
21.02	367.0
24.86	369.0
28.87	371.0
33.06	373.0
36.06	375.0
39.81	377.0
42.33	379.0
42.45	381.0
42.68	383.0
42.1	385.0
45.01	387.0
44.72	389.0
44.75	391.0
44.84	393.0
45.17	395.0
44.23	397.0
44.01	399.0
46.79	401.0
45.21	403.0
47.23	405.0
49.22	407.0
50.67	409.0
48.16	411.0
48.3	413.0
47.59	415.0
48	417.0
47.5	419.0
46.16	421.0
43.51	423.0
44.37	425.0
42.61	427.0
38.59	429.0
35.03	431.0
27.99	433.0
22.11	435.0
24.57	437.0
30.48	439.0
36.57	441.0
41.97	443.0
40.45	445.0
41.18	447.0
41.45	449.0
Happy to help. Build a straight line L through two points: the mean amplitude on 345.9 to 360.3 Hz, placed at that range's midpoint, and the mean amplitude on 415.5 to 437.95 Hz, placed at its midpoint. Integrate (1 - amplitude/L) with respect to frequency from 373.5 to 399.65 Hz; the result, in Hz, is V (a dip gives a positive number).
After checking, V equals -4.4 Hz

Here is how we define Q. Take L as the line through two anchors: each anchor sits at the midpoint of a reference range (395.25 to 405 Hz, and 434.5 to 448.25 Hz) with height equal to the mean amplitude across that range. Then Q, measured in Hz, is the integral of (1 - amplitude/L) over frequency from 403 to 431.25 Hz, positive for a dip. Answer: -3.4 Hz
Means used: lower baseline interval 45.3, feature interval 45.8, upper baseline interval 34.5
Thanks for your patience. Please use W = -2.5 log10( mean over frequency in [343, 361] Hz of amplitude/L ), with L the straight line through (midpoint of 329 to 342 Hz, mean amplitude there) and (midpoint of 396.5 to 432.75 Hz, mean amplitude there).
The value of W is 0.397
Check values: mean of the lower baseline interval 55.6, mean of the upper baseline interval 45.1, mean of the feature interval 37.2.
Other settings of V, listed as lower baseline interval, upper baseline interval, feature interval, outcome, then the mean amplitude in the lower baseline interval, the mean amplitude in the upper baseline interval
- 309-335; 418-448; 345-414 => 5.4 Hz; 46.8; 37.5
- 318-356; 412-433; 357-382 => 9.9 Hz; 49.1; 43.4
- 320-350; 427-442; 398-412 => -3.6 Hz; 52.3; 31.6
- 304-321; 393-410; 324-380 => 3.6 Hz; 40.4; 46.5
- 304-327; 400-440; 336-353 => -3.4 Hz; 42.4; 41.7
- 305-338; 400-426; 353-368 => 8.0 Hz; 46.6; 47.1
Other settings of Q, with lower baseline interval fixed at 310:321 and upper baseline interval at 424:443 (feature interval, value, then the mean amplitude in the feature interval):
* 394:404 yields -2.5 Hz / 45.1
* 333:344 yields -4.4 Hz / 55.9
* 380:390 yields -1.7 Hz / 43.4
